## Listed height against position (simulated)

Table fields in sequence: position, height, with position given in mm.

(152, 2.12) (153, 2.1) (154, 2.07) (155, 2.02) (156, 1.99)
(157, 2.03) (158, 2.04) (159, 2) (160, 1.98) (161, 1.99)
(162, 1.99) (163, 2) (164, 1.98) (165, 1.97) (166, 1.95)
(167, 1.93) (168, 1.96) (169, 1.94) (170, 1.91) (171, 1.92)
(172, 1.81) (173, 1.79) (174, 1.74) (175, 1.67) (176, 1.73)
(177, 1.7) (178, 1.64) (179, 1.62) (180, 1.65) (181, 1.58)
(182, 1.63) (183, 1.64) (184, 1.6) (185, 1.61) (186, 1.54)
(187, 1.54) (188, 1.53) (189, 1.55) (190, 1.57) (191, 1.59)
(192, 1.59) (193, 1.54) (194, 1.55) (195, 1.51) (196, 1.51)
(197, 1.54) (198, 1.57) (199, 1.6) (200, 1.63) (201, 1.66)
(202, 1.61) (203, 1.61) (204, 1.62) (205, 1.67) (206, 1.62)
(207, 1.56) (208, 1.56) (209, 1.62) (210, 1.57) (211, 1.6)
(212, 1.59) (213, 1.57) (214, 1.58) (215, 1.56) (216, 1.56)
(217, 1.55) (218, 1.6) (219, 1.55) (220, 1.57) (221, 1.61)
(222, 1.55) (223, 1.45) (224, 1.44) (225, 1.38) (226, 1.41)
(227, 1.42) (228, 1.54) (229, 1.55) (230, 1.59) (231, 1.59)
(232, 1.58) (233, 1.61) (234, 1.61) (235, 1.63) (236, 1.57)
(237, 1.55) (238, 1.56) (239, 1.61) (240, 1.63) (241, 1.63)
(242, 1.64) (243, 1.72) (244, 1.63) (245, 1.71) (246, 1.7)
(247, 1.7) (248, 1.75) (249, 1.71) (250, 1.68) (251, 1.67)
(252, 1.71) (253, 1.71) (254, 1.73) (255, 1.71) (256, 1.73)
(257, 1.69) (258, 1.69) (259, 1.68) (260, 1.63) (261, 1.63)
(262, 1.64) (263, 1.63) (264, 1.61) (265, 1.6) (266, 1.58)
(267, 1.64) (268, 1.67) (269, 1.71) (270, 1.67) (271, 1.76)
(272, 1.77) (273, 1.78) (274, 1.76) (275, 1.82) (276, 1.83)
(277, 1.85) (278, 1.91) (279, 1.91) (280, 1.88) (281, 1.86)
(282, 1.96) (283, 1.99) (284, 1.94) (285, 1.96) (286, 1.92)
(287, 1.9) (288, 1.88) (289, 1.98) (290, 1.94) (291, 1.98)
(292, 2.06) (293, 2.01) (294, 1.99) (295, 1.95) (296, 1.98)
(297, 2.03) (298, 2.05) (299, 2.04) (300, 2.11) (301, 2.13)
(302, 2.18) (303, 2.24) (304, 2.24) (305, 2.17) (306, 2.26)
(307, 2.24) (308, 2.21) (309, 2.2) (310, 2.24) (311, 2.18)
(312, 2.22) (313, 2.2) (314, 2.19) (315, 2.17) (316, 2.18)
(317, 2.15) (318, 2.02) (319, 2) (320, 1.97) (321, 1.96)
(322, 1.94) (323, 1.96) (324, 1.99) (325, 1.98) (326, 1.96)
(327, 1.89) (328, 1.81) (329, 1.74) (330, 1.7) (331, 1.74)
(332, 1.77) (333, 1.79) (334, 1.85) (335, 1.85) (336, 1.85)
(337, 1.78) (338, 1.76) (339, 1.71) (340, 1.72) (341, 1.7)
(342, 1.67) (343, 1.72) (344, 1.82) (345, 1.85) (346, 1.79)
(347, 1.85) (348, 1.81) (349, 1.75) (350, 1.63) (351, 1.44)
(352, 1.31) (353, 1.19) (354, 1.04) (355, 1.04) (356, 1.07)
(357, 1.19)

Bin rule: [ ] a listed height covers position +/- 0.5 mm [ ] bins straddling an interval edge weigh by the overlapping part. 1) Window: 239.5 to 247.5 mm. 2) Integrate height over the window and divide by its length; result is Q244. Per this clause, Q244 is 1.67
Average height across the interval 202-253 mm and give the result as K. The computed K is 1.6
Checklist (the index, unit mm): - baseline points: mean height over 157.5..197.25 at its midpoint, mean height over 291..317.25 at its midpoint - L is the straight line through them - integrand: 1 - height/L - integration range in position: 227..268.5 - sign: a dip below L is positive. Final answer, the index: 6.7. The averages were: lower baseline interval 1.74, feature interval 1.64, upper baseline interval 2.14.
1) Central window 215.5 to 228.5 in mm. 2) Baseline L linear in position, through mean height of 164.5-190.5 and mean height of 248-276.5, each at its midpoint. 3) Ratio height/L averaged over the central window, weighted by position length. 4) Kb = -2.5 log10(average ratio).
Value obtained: 0.13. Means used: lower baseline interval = 1.72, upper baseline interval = 1.7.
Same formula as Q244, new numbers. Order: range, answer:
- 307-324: 2.11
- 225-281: 1.67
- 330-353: 1.72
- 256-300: 1.83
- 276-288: 1.91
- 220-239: 1.54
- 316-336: 1.9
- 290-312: 2.12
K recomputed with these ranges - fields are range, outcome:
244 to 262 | 1.69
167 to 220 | 1.63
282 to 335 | 2.02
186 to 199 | 1.55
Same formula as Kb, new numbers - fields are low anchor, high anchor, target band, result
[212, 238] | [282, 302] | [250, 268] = 0.069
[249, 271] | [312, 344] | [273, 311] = -0.135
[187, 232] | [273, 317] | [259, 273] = 0.132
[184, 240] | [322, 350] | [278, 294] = -0.140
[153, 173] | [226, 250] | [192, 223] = 0.117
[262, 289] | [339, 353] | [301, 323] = -0.229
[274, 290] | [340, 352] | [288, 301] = -0.081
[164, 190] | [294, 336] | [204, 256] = 0.154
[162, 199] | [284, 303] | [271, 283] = 0.065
